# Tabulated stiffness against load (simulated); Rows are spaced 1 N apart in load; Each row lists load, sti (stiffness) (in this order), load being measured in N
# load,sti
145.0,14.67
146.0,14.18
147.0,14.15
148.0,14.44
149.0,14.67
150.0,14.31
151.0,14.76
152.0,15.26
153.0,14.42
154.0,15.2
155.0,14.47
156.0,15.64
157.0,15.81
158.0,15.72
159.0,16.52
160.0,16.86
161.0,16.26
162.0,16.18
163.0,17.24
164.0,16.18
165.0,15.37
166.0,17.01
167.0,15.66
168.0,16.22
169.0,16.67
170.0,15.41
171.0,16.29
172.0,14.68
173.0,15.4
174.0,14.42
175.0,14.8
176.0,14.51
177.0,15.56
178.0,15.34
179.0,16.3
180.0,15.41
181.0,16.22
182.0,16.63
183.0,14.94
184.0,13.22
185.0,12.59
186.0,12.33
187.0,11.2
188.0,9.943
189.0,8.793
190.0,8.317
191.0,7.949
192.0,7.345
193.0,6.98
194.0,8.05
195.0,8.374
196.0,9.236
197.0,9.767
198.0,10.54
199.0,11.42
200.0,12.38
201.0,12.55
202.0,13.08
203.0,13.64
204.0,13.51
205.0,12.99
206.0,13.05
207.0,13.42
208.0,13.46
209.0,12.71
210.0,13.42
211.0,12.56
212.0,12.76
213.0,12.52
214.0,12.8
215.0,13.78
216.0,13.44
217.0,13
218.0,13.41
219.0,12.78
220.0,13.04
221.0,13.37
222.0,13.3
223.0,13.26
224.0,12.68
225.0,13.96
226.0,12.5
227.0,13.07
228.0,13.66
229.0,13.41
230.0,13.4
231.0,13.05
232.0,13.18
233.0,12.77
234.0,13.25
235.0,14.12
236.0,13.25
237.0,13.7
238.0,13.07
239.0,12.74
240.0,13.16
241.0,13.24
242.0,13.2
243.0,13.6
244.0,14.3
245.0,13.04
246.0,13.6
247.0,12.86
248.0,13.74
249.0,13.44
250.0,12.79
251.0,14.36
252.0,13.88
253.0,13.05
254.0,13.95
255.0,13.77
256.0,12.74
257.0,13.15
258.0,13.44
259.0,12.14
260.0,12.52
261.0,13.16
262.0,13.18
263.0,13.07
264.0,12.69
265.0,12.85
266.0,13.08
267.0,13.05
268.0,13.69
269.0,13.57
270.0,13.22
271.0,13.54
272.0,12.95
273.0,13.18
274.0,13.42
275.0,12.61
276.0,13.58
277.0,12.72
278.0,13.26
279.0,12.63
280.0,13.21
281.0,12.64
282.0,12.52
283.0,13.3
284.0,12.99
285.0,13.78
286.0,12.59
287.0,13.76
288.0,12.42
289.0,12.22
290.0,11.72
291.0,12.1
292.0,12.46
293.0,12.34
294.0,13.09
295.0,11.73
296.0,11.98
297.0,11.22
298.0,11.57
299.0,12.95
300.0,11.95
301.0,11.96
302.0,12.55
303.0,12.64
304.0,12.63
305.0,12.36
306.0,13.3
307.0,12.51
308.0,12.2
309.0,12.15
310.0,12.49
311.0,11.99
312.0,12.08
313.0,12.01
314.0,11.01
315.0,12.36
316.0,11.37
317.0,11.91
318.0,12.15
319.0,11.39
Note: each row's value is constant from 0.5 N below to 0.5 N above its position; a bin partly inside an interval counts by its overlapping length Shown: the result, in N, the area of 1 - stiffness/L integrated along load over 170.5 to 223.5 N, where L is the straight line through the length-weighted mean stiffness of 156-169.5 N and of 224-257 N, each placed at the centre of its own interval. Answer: 8.21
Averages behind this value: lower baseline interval 16.3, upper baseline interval 13.4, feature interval 12.7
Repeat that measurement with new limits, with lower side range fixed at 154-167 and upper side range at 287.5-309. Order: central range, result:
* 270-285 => -0.26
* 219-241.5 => 1.45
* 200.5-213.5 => 1.52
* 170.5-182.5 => 0.11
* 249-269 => 0.22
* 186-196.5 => 4.43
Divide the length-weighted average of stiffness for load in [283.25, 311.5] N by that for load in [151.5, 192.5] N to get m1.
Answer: 0.86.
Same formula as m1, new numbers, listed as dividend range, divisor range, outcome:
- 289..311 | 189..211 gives 1.11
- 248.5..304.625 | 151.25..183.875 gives 0.82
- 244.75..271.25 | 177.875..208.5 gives 1.12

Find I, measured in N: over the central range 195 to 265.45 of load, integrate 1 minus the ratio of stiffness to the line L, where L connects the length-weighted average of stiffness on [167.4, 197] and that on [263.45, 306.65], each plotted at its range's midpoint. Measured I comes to -1.1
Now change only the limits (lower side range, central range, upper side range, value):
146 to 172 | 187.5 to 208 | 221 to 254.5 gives 5.4 N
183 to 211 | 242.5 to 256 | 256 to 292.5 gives -1.2 N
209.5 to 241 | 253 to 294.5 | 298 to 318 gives -1.2 N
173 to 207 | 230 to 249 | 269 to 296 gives -1.2 N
